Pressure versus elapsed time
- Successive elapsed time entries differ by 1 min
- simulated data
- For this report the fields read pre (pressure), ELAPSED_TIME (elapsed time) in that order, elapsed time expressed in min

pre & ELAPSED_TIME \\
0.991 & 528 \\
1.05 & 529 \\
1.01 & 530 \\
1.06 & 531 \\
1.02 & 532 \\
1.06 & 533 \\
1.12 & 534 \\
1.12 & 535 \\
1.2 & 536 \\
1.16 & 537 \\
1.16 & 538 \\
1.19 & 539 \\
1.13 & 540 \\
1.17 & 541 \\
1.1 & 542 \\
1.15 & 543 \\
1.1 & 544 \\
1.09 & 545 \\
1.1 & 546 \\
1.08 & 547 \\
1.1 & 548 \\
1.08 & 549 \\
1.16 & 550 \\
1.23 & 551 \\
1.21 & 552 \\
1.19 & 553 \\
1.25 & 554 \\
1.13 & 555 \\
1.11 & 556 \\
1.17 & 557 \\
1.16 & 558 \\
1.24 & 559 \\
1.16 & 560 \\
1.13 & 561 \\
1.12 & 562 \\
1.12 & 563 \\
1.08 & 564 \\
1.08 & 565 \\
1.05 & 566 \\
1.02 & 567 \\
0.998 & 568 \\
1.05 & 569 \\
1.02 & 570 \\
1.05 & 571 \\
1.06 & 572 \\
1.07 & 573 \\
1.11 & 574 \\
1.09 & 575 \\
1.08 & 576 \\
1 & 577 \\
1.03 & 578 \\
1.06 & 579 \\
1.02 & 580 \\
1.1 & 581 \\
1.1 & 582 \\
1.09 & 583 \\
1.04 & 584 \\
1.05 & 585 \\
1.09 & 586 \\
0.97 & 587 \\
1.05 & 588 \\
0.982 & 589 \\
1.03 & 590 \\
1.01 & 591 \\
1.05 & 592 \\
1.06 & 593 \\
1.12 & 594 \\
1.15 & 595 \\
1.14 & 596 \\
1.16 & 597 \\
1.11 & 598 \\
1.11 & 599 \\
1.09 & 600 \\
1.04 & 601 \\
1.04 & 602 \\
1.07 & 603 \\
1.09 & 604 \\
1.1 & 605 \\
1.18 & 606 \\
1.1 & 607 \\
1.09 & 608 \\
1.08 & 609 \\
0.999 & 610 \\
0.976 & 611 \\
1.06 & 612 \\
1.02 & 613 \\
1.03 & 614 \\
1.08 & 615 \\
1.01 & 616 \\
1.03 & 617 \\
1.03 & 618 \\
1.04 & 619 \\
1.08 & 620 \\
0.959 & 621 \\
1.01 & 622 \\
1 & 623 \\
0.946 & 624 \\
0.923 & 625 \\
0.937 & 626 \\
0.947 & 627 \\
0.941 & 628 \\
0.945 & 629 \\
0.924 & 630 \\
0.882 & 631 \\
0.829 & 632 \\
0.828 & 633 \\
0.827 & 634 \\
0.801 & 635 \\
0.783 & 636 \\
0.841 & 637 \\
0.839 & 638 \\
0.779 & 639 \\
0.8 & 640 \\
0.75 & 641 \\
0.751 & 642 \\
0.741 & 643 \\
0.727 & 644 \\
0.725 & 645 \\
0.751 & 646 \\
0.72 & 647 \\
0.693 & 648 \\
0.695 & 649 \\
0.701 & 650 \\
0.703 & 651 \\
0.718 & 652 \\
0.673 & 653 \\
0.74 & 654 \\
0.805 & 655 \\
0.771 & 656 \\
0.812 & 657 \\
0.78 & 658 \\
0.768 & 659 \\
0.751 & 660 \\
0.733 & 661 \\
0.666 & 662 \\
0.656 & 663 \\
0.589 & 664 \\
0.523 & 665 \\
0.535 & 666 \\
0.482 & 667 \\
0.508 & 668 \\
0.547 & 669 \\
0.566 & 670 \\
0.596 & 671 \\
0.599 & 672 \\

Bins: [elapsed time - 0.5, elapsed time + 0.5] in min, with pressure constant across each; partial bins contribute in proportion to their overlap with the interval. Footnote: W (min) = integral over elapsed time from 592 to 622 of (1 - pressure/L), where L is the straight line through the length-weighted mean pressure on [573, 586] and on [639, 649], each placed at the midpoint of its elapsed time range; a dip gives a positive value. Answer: -4.6 min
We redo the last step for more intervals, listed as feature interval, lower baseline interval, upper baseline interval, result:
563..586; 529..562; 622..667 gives -0.7 min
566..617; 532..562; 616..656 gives -3.7 min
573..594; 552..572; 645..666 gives -0.7 min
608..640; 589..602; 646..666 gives -1.4 min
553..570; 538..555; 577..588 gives -0.1 min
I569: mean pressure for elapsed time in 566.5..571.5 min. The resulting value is 1.03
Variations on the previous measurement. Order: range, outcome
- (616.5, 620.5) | 1.05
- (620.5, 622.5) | 0.984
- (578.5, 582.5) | 1.07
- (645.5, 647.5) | 0.736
